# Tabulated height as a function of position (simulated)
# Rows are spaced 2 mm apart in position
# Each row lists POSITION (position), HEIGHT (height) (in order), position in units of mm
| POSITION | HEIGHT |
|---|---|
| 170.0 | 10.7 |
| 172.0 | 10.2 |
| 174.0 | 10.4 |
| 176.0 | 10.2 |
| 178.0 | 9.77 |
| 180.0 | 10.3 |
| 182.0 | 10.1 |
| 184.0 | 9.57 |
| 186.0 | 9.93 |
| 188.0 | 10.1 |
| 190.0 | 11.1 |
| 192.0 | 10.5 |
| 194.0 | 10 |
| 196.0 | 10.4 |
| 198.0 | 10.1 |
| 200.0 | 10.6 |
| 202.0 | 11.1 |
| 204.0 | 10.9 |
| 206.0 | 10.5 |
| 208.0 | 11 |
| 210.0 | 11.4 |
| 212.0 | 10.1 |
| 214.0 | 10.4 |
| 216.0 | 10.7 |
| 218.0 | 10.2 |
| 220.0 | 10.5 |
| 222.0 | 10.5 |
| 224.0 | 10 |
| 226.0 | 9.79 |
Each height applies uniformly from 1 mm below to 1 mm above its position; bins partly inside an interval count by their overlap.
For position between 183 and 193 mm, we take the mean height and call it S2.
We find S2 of 10.2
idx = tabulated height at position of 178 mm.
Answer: 9.77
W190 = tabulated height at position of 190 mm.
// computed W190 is 11.1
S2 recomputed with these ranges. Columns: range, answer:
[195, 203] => 10.6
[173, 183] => 10.2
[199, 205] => 10.9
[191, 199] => 10.2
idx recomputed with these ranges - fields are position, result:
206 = 10.5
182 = 10.1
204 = 10.9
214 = 10.4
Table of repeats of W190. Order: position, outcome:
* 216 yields 10.7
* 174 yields 10.4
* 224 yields 10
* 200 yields 10.6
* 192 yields 10.5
